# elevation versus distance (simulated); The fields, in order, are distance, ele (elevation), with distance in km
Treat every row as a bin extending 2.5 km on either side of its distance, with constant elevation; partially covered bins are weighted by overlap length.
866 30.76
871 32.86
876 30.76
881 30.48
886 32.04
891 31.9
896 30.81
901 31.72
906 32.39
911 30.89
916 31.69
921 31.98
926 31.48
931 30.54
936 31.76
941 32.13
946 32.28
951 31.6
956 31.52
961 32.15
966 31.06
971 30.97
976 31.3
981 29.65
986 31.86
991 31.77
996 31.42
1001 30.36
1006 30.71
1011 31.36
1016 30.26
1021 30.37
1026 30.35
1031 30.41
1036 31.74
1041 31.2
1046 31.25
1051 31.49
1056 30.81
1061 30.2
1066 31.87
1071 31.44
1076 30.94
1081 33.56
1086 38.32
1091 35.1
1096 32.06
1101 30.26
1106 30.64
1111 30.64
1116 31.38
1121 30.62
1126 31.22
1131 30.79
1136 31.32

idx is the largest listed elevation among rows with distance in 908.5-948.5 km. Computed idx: 32.28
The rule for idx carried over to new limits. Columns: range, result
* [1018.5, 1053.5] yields 31.74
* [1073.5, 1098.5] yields 38.32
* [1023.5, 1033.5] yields 30.41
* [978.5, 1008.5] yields 31.86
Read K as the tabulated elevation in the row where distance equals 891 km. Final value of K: 31.9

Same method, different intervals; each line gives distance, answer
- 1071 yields 31.44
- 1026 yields 30.35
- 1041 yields 31.2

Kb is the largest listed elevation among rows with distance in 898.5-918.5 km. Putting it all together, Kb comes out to 32.39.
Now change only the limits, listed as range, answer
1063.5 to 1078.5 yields 31.87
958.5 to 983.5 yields 32.15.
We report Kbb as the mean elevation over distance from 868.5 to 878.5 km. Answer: 31.8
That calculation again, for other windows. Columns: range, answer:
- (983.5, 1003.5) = 31.4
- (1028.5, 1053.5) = 31.2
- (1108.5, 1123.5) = 30.9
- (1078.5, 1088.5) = 35.9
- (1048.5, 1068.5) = 31.1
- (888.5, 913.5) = 31.5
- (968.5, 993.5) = 31.1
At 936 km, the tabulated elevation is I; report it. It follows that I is 31.76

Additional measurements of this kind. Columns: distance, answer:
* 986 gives 31.86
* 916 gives 31.69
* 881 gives 30.48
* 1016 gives 30.26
